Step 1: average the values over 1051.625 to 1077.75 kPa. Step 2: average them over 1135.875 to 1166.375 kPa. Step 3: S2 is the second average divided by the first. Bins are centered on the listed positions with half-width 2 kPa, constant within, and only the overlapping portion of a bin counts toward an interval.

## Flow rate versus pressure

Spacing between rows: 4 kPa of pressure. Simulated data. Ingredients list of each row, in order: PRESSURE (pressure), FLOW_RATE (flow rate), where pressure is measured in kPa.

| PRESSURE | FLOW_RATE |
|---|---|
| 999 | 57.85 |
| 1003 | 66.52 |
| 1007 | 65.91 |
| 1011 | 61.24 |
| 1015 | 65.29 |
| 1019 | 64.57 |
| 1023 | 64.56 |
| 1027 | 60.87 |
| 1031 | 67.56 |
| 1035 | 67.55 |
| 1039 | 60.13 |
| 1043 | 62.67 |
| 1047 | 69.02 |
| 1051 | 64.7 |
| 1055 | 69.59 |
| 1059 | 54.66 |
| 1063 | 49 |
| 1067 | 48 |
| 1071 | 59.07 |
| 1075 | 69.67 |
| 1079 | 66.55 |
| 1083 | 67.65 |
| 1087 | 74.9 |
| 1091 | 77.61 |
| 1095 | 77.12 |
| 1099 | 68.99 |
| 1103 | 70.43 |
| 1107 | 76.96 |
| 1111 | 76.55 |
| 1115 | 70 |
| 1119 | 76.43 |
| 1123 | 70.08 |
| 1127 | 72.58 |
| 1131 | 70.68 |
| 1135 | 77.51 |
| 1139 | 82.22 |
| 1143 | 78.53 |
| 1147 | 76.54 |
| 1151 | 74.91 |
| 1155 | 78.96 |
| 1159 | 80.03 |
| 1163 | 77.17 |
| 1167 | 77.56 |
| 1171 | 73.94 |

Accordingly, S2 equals 1.33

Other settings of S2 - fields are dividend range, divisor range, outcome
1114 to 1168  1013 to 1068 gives 1.22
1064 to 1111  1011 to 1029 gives 1.08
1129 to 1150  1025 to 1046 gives 1.20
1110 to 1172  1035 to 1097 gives 1.17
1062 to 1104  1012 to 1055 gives 1.03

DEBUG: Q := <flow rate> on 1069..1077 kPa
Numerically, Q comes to 64.4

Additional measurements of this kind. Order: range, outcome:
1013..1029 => 63.8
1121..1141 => 74.6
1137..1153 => 78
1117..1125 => 73.3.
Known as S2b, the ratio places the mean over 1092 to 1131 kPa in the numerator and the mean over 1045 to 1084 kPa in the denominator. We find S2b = 1.19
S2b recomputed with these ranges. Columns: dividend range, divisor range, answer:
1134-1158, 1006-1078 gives 1.25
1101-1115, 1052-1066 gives 1.29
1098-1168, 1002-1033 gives 1.17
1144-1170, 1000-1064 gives 1.22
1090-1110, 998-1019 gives 1.16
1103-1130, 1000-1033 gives 1.14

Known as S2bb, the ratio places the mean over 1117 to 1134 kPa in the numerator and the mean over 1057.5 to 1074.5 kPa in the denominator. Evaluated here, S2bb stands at 1.3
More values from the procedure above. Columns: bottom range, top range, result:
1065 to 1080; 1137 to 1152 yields 1.29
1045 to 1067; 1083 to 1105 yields 1.22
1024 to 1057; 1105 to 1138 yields 1.14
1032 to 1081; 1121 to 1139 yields 1.19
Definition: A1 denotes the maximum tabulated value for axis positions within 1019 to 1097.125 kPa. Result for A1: 77.61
